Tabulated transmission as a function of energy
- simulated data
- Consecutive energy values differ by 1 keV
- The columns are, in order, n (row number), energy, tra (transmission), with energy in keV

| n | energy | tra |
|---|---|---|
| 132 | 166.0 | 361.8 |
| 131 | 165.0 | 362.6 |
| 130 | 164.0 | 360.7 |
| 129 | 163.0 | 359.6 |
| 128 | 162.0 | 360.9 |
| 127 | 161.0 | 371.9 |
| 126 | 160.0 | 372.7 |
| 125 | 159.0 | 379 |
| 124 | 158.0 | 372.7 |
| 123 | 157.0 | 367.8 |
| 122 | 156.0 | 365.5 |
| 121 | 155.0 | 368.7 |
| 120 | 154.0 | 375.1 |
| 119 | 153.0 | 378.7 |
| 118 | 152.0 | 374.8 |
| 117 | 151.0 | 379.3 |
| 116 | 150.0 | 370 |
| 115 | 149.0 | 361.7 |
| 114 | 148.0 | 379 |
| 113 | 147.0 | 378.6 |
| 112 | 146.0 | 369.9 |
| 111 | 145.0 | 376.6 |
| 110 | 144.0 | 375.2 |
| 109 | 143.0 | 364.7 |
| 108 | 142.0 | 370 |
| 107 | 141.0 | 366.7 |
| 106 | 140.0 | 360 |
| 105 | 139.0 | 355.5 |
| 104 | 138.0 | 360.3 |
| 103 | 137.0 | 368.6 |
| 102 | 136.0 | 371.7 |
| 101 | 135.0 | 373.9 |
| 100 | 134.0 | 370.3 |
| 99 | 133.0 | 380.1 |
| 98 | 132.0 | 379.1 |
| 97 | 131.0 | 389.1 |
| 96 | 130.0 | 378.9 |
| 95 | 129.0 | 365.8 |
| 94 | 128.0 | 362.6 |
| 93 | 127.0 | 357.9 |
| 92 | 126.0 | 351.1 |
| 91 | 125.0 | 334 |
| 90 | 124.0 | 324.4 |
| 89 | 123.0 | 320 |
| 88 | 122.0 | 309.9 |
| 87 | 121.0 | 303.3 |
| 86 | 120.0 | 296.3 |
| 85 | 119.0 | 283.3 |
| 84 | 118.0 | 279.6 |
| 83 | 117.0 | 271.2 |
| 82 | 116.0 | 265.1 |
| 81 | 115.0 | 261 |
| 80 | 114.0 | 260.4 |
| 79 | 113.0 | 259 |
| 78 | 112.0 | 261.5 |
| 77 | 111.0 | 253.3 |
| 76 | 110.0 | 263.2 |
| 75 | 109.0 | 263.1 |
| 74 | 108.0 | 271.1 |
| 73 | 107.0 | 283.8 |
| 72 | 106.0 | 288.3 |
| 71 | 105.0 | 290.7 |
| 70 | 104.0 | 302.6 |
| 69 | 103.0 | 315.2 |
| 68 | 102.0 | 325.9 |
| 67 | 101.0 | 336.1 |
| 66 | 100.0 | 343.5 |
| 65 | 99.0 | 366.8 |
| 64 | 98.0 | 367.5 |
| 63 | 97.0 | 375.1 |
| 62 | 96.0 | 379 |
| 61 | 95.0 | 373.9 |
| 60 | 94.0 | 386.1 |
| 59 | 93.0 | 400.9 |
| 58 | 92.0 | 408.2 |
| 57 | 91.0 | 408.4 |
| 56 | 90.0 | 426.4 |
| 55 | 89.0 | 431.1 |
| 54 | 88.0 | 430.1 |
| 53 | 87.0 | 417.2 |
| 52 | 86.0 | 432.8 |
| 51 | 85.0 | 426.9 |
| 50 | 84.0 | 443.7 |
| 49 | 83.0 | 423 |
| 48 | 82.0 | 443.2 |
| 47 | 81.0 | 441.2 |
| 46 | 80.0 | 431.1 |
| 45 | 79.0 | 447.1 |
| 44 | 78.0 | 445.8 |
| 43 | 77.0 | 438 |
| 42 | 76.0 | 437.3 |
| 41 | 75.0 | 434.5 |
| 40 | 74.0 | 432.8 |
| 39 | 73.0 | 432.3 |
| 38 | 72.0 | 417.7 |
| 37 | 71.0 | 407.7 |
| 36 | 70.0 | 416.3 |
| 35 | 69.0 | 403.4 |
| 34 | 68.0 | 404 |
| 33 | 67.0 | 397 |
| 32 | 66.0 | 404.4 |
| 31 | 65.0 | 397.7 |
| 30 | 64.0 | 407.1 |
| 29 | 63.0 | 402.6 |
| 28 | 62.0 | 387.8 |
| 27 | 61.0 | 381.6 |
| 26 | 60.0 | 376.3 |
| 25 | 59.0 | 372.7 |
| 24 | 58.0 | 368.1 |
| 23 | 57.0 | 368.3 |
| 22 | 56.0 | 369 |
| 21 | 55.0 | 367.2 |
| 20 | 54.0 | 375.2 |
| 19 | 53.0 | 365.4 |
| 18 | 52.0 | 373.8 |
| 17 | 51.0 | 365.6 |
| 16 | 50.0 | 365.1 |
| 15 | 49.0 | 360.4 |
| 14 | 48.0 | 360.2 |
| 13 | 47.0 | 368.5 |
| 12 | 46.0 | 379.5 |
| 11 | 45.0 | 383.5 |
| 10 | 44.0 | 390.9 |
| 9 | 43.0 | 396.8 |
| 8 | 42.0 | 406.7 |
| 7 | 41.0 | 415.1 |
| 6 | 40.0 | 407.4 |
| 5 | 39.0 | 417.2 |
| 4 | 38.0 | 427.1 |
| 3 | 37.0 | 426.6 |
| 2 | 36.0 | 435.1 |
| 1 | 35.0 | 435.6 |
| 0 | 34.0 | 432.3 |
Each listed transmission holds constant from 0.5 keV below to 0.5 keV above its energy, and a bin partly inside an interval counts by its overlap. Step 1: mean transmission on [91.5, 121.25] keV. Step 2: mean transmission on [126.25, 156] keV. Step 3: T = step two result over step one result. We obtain 1.19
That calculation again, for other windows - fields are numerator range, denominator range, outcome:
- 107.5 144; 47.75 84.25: 0.81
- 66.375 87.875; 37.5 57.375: 1.11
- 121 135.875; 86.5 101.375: 0.91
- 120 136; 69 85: 0.82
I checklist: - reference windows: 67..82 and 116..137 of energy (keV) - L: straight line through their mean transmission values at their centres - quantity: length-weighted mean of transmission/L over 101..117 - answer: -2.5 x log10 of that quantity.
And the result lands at 0.30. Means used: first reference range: 427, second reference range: 339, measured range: 279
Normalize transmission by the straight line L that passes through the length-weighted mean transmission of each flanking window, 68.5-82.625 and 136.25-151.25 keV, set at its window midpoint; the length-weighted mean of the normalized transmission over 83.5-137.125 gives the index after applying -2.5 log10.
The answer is 0.17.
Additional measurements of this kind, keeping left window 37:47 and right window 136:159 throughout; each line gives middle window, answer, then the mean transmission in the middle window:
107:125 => 0.33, 281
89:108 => 0.09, 354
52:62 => 0.07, 372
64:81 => -0.08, 422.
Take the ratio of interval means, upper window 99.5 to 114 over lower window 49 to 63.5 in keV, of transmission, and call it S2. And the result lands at 0.8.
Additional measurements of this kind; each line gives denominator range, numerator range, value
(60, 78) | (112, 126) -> 0.71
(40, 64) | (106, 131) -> 0.79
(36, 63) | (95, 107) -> 0.87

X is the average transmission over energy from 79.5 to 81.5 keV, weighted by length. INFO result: 436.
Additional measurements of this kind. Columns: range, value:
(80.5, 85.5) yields 436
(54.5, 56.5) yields 368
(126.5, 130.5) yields 366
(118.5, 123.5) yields 303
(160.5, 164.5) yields 363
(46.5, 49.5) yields 363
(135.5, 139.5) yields 364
